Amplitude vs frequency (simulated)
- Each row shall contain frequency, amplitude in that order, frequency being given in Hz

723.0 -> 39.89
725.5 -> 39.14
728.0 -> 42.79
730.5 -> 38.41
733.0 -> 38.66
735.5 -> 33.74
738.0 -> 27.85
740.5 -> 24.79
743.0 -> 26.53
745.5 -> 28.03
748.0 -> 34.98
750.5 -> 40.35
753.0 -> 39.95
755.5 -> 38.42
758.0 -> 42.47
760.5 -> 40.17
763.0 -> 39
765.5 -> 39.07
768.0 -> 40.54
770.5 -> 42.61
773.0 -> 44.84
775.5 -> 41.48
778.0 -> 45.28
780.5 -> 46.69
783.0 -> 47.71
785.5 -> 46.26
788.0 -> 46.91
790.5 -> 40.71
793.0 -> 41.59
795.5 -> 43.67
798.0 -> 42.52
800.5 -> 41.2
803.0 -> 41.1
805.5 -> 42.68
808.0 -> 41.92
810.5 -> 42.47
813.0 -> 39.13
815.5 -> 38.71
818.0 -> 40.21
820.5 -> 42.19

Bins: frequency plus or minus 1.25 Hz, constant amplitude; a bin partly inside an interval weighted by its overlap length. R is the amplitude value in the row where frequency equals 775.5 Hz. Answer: 41.48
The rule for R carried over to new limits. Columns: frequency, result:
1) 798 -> 42.52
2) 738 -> 27.85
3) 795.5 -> 43.67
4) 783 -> 47.71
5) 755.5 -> 38.42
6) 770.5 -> 42.61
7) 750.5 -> 40.35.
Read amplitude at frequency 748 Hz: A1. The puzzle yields 34.98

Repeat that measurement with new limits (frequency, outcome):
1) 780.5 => 46.69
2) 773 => 44.84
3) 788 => 46.91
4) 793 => 41.59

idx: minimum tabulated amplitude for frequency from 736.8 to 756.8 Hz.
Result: 24.79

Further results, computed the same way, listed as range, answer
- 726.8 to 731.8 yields 38.41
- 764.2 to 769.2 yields 39.07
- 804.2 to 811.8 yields 41.92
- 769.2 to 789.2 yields 41.48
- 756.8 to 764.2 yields 39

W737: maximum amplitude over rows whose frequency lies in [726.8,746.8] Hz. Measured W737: 42.79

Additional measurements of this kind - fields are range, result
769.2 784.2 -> 47.71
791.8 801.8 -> 43.67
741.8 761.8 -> 42.47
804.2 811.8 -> 42.68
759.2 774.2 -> 44.84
